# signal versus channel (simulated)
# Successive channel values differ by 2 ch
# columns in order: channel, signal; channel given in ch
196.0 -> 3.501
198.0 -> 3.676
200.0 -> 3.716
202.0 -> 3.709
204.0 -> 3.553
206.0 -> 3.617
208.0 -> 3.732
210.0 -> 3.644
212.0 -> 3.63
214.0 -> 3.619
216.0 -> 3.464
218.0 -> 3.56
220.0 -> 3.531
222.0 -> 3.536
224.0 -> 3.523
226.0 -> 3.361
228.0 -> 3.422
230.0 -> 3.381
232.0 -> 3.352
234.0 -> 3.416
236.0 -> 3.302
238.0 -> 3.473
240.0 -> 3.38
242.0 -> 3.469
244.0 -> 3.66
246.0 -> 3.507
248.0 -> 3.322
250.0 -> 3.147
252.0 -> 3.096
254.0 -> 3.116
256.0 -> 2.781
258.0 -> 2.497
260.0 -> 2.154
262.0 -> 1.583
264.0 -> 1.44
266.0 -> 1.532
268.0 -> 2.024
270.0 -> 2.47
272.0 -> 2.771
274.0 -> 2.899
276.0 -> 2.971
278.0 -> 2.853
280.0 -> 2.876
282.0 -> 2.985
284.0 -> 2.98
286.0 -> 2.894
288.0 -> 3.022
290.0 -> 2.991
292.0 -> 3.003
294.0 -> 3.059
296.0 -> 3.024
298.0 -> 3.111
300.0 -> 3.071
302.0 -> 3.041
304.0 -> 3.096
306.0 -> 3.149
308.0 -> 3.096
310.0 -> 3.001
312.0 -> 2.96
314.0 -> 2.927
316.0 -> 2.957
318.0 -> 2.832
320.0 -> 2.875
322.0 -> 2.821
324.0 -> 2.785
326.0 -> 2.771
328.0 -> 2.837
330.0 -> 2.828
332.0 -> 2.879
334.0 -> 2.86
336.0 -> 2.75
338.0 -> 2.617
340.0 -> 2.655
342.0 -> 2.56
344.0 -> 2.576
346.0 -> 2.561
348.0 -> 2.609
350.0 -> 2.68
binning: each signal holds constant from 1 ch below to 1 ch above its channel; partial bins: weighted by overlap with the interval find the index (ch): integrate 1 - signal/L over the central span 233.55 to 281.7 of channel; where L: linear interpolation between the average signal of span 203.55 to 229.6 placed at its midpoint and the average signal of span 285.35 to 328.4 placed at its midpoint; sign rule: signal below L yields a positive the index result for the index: 7.0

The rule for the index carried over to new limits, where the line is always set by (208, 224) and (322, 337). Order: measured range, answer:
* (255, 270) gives 5.7 ch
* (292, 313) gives -0.4 ch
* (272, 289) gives 1.2 ch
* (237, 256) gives 0.3 ch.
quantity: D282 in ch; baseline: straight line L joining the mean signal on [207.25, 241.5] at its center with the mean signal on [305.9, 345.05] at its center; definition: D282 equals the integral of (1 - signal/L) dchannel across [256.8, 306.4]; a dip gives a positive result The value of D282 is 6.5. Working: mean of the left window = 3.49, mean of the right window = 2.83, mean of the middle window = 2.69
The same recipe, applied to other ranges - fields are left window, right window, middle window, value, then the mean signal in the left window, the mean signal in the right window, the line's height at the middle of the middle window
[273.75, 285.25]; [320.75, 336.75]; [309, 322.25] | -0.32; 2.93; 2.82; 2.85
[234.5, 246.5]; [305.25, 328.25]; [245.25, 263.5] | 3.34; 3.46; 2.92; 3.36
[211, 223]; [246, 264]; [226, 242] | -1.16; 3.56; 2.69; 3.17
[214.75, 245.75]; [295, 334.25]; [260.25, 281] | 5.63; 3.46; 2.95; 3.21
